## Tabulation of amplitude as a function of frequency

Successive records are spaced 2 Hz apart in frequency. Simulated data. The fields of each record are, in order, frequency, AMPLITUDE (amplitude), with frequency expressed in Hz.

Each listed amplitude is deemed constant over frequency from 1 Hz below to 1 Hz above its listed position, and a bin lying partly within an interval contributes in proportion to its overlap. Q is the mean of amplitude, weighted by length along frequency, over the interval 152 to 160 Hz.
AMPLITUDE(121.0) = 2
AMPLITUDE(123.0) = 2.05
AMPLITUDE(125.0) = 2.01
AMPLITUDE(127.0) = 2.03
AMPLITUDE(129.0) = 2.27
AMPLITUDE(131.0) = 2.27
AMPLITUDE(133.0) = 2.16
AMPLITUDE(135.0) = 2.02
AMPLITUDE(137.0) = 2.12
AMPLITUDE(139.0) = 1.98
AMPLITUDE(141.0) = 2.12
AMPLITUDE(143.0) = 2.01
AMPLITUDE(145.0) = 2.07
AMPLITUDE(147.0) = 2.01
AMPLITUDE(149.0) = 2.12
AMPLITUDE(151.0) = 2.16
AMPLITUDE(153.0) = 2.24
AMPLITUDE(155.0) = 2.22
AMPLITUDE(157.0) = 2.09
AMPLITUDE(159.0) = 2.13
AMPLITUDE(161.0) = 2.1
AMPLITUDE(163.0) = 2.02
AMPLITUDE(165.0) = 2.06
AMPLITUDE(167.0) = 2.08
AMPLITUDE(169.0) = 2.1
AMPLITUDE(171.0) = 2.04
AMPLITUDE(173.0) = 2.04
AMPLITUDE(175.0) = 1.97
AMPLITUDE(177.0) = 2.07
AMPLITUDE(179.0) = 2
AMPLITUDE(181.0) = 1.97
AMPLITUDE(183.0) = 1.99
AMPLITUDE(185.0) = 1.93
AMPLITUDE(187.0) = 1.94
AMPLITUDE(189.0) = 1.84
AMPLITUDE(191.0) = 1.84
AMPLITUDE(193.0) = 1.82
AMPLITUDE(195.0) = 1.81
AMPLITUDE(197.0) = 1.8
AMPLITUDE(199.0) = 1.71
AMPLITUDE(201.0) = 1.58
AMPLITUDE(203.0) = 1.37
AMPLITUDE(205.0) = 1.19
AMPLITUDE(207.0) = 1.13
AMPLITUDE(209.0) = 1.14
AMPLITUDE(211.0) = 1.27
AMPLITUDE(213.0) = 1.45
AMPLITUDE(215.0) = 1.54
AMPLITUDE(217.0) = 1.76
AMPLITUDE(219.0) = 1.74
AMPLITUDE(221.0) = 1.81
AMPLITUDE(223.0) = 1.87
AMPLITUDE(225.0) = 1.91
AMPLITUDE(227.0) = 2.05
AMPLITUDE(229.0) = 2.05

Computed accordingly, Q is 2.17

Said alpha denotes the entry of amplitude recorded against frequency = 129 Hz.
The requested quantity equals 2.27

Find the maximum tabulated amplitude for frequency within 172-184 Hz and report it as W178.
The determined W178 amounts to 2.07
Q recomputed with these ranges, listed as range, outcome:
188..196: 1.83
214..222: 1.71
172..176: 2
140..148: 2.05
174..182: 2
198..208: 1.4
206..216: 1.31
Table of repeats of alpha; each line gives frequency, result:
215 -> 1.54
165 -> 2.06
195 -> 1.81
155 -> 2.22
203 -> 1.37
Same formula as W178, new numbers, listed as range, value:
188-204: 1.84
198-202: 1.71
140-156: 2.24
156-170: 2.13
